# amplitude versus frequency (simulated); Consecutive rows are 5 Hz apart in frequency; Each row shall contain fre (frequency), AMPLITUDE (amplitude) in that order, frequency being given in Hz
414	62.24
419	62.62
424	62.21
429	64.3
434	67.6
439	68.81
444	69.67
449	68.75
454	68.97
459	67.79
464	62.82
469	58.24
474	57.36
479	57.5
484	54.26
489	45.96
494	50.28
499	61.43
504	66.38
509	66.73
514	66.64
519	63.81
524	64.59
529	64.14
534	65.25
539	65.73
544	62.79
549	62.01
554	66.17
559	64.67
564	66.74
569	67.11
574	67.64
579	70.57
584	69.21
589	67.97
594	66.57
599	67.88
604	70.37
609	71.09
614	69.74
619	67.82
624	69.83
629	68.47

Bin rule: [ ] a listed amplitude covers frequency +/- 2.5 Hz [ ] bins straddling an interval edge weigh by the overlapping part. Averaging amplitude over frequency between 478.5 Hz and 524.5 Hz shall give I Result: 59.6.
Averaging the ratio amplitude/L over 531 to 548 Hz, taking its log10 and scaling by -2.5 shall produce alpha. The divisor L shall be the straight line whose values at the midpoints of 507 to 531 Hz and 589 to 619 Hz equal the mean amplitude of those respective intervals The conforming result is 0.029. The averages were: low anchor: 65.2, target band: 64.3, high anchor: 68.9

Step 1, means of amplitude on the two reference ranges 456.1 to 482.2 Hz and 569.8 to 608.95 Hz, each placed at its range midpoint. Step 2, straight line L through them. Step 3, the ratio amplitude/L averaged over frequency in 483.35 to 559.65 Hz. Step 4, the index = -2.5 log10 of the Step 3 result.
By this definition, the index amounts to 0.04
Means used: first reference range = 60.7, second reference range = 68.7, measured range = 62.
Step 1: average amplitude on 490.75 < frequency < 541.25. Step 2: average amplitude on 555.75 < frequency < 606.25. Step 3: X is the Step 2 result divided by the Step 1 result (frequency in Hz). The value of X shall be 1.1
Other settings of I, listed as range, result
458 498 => 56.5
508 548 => 64.8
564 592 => 68.3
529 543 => 65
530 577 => 65.4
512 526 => 65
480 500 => 52.7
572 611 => 68.9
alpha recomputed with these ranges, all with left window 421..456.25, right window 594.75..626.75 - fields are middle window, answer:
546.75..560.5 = 0.070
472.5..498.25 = 0.256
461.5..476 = 0.136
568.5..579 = 0.010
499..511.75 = 0.039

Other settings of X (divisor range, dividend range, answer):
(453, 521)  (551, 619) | 1.13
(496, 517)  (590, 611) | 1.06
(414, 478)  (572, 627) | 1.07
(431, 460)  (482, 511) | 0.84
